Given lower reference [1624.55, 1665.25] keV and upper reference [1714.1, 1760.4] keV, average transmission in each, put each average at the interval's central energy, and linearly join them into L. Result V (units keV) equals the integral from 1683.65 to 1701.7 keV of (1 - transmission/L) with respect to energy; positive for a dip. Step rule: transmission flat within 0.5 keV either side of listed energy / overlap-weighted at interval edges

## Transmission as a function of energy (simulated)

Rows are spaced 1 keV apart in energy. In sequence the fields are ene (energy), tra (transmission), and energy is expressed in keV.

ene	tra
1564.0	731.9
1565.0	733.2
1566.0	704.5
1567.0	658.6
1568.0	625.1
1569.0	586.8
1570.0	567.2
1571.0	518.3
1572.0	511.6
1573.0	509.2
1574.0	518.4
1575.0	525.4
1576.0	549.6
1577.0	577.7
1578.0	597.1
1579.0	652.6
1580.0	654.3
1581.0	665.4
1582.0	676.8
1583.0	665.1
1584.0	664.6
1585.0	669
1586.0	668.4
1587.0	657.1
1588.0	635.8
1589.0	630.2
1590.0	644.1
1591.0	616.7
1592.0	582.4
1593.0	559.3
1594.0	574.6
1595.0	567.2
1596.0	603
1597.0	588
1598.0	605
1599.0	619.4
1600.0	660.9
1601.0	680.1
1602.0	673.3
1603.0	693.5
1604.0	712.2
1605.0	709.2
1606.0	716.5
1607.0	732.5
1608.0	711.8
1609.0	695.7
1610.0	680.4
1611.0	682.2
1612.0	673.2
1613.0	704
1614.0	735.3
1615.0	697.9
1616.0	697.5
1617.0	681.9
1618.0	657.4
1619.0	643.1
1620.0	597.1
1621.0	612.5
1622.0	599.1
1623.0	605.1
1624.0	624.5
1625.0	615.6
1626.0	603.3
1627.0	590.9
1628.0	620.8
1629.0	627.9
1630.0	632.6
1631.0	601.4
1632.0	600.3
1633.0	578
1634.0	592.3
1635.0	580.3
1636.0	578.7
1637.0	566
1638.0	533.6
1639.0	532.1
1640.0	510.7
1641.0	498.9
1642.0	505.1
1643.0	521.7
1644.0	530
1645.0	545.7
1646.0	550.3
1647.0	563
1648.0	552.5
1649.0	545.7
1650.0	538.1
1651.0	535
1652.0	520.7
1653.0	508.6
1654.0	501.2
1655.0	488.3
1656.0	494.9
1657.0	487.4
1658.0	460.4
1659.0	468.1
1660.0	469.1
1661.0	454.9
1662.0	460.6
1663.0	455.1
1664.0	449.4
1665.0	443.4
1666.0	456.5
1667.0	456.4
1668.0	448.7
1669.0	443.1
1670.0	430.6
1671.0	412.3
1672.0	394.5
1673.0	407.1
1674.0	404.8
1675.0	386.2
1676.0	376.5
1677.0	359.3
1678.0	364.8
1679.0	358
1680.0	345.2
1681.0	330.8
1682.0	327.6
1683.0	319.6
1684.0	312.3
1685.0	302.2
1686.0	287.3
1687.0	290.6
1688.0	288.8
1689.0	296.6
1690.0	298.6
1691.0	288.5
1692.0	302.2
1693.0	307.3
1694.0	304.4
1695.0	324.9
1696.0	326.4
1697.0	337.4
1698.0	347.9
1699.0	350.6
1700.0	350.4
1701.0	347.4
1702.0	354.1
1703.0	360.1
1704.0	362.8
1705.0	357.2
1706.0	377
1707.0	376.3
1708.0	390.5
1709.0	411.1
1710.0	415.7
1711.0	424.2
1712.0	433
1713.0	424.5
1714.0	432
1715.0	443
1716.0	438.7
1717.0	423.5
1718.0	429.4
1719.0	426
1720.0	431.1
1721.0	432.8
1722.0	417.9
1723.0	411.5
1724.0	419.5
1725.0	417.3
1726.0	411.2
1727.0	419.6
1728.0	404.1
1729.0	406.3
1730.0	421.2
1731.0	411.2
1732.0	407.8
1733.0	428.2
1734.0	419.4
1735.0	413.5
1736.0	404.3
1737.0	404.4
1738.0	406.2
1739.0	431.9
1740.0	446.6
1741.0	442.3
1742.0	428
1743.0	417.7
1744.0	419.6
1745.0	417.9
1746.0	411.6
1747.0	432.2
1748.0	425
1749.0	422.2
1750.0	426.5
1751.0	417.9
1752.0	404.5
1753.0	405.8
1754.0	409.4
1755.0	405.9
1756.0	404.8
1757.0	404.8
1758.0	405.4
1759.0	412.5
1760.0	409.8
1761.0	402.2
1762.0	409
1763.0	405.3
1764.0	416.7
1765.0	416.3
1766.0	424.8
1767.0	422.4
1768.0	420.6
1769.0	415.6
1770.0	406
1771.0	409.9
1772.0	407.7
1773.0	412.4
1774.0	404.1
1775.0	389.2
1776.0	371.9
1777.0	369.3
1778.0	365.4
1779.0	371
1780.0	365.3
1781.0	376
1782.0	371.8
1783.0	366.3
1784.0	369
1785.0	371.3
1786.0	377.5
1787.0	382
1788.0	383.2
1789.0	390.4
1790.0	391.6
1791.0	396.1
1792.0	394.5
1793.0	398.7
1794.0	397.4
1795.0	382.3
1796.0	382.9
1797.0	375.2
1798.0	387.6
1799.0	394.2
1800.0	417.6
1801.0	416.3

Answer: 6.1 keV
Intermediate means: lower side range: 535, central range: 315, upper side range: 419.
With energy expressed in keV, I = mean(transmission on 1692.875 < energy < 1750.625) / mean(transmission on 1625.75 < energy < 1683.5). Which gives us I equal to 0.82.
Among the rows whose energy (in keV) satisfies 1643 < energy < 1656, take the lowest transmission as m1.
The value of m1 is 488.3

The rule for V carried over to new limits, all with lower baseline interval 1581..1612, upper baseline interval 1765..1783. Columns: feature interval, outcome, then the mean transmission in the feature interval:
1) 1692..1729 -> 7.3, 389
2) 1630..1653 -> 1.5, 550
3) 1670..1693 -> 8.2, 340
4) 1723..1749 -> 1.8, 419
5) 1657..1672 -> 2.8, 450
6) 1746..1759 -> 0.4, 414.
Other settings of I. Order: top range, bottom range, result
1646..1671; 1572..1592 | 0.79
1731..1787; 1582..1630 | 0.63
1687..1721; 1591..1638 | 0.58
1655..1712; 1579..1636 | 0.59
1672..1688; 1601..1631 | 0.52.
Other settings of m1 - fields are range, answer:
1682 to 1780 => 287.3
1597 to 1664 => 449.4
